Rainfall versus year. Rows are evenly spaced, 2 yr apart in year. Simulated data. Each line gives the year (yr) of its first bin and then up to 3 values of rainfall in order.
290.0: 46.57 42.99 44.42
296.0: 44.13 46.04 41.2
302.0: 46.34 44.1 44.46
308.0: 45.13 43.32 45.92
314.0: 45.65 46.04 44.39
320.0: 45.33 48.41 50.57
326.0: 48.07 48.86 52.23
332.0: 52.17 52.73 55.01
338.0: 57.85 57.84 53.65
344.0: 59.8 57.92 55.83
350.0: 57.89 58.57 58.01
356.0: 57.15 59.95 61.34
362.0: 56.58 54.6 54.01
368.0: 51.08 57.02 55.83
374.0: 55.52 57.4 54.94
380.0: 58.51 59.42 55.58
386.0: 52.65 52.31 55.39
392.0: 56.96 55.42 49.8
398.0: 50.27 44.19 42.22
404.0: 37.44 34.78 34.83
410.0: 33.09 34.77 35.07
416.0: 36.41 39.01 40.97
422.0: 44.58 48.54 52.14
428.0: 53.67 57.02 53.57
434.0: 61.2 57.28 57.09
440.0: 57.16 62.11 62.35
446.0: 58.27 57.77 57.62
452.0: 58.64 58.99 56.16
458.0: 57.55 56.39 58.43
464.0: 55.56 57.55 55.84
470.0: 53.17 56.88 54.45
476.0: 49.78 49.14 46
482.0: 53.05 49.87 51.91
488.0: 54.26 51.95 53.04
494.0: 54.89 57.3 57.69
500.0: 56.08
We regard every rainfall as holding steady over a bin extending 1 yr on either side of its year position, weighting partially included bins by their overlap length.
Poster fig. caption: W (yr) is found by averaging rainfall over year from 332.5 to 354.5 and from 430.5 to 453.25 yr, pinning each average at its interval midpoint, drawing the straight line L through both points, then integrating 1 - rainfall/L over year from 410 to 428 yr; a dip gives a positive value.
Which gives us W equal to 5.1 yr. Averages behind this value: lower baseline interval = 56.7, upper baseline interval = 58.4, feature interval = 41.7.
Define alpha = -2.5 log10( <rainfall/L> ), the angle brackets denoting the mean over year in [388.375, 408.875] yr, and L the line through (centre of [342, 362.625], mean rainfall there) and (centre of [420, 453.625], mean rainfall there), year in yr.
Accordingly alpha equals 0.221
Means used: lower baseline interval 58.1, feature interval 46.4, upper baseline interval 55.8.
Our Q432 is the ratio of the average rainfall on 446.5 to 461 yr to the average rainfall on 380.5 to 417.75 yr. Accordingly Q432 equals 1.26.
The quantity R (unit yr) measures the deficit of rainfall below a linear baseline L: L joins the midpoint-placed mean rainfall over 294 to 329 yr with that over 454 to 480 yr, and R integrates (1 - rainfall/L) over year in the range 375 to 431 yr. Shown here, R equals 4.0 yr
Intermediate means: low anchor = 45.7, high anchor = 54.9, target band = 47.4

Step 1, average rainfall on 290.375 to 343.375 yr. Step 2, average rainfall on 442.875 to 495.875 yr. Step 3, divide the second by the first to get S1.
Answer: 1.15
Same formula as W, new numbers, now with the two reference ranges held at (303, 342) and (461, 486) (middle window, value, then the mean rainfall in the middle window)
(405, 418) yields 4.1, 35.1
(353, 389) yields -4.2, 56.2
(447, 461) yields -1.3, 57.6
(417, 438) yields 0.4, 51.1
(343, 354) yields -1.8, 58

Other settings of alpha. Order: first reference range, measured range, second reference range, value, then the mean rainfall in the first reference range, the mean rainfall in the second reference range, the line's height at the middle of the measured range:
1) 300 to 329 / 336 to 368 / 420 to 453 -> -0.17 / 46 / 55.7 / 49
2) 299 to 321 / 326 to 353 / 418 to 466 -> -0.17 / 44.7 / 55.5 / 47.1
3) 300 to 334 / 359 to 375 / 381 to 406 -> -0.14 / 46.9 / 50.3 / 49.2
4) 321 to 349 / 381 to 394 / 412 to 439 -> -0.10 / 53.6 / 48.4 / 50.6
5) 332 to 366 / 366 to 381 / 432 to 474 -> 0.03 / 56.9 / 57.6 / 57.1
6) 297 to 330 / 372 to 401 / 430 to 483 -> -0.06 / 46.1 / 56.2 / 51.3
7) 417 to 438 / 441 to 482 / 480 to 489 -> -0.09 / 51.1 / 51.6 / 51.4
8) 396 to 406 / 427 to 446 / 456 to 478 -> -0.17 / 43.3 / 55.3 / 49.7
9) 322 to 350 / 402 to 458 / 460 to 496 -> 0.08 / 54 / 53.5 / 53.6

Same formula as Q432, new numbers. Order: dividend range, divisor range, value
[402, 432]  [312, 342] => 0.83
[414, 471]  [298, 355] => 1.07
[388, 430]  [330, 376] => 0.79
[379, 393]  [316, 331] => 1.16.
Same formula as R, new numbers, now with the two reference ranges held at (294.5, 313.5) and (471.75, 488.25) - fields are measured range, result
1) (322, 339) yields -2.38 yr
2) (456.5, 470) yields -1.57 yr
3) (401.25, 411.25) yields 2.52 yr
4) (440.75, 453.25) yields -2.33 yr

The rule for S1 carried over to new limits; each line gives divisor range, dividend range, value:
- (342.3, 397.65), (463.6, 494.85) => 0.94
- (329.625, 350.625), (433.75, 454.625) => 1.06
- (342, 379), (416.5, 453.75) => 0.96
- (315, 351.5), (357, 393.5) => 1.07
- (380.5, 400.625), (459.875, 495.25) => 1.00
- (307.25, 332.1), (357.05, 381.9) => 1.20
